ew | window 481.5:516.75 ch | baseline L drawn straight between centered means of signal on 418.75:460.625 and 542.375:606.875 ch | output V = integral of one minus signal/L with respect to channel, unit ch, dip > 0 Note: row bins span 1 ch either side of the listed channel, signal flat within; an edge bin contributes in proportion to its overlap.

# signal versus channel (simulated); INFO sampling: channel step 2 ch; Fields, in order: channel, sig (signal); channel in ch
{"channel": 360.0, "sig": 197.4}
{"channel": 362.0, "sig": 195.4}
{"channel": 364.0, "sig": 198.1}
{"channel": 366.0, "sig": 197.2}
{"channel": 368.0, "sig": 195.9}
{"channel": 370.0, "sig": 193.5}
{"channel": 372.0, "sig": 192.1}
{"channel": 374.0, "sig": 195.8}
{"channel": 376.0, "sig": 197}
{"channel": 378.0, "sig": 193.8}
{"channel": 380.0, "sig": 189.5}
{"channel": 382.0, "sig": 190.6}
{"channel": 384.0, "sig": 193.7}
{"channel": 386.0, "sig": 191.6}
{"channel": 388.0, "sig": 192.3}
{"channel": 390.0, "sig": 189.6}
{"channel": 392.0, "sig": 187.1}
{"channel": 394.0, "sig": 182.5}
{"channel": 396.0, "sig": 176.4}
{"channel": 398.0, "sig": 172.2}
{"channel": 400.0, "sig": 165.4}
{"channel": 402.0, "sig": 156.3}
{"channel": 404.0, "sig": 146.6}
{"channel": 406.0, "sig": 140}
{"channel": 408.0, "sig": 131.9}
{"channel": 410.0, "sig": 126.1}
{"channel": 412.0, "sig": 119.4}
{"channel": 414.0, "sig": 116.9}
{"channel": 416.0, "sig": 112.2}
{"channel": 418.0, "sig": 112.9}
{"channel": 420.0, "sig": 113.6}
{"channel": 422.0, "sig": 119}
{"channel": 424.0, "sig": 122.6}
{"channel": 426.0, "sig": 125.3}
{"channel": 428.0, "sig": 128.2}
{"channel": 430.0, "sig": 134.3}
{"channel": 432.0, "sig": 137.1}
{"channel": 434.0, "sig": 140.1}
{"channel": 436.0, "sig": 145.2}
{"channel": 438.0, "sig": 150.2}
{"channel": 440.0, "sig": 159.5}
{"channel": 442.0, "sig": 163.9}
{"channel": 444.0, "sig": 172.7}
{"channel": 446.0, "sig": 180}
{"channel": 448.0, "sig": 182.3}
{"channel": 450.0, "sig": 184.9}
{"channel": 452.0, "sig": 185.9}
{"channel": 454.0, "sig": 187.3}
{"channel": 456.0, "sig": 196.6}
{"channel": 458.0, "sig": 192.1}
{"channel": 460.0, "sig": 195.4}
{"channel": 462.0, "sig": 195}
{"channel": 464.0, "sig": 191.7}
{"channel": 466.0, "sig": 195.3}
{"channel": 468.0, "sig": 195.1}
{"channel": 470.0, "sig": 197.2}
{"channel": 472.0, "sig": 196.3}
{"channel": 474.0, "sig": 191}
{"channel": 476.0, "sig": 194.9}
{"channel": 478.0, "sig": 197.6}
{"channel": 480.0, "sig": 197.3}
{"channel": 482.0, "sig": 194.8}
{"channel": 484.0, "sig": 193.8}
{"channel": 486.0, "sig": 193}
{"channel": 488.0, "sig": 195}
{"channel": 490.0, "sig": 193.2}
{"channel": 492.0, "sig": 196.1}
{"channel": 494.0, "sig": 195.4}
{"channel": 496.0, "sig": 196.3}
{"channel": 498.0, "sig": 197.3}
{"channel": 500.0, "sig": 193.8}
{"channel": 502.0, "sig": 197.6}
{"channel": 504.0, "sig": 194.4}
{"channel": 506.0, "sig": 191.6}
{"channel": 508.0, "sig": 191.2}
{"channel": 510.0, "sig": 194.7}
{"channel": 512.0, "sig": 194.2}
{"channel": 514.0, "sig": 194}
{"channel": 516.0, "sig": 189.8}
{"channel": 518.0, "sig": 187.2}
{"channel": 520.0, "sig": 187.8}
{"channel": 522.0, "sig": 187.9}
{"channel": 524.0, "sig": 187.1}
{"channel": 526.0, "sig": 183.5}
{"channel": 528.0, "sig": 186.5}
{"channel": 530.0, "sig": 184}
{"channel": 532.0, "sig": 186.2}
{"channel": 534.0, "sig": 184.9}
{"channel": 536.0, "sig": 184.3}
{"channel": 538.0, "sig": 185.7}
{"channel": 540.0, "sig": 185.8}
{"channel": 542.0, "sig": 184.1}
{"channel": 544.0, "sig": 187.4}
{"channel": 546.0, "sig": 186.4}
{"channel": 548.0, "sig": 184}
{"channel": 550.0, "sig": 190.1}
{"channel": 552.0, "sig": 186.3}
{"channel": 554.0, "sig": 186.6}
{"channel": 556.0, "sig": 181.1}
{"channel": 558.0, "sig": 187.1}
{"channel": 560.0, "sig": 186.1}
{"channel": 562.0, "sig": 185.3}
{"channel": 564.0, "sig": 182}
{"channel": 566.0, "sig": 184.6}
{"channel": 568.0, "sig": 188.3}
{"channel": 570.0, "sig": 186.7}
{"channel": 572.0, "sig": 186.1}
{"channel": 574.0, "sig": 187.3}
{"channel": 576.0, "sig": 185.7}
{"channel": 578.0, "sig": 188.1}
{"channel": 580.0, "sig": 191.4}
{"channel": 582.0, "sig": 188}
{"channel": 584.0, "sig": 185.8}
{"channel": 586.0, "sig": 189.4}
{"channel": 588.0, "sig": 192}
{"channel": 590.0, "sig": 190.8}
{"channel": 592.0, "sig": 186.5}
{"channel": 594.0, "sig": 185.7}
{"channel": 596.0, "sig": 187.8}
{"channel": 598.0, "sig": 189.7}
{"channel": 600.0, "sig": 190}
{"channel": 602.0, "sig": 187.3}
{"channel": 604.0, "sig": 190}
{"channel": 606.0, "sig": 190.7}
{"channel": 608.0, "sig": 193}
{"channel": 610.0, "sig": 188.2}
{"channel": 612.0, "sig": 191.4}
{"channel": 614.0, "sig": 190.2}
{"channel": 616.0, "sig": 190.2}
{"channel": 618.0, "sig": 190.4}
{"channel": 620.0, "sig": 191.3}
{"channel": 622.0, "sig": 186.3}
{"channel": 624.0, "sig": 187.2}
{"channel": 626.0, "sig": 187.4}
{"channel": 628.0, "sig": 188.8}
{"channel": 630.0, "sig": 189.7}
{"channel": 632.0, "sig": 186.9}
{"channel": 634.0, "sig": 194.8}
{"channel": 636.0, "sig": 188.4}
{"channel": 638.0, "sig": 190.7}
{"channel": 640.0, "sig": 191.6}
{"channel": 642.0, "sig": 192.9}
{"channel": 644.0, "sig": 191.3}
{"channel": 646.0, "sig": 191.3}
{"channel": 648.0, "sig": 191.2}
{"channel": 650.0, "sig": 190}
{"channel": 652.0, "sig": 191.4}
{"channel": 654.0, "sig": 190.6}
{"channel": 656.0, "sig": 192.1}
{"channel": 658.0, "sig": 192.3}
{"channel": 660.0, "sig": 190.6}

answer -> -4.9 ch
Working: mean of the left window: 157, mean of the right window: 187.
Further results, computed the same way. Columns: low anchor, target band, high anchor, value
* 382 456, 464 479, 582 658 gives -2.8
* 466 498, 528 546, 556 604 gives 0.5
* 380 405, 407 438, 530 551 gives 9.3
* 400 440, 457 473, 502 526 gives -3.5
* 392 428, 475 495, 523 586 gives -3.9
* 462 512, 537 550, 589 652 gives 0.5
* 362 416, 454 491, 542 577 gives -3.1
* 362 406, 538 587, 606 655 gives 0.6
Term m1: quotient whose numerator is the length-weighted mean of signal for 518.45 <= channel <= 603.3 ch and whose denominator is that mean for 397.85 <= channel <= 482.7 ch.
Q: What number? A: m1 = 1.15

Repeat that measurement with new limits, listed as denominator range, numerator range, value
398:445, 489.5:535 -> 1.39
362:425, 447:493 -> 1.17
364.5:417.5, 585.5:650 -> 1.11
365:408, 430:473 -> 0.98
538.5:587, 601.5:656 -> 1.02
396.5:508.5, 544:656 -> 1.11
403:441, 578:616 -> 1.45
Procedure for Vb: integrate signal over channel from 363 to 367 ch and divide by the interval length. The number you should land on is 198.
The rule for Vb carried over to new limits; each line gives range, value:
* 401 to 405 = 151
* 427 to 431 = 131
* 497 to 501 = 196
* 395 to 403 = 168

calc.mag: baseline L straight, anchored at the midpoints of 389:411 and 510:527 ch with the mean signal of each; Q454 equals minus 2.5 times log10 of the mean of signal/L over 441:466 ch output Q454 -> -0.07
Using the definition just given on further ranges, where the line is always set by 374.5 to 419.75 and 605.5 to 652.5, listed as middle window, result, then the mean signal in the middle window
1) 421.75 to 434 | 0.27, 129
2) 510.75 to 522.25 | -0.08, 190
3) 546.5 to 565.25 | -0.02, 185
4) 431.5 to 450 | 0.04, 161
